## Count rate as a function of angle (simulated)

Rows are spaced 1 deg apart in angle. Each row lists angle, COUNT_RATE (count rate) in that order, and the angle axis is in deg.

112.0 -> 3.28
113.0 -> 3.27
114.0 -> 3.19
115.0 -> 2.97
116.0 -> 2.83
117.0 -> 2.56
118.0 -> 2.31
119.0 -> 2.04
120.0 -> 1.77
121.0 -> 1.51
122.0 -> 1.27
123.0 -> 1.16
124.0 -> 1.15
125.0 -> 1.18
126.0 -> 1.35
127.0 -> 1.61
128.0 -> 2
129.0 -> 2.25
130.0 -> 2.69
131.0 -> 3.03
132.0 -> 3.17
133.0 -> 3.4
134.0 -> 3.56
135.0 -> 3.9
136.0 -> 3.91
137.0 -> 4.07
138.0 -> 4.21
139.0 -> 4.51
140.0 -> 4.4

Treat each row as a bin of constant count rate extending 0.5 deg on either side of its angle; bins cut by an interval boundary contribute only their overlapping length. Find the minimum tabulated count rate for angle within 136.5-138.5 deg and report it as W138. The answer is 4.07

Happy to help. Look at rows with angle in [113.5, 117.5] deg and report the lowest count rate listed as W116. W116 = 2.56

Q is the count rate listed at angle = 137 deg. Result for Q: 4.07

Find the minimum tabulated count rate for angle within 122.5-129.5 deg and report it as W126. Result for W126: 1.15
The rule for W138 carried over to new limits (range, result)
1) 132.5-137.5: 3.4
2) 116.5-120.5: 1.77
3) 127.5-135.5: 2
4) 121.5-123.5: 1.16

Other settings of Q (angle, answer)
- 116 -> 2.83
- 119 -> 2.04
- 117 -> 2.56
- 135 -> 3.9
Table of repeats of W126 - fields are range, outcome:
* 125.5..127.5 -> 1.35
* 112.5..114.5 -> 3.19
